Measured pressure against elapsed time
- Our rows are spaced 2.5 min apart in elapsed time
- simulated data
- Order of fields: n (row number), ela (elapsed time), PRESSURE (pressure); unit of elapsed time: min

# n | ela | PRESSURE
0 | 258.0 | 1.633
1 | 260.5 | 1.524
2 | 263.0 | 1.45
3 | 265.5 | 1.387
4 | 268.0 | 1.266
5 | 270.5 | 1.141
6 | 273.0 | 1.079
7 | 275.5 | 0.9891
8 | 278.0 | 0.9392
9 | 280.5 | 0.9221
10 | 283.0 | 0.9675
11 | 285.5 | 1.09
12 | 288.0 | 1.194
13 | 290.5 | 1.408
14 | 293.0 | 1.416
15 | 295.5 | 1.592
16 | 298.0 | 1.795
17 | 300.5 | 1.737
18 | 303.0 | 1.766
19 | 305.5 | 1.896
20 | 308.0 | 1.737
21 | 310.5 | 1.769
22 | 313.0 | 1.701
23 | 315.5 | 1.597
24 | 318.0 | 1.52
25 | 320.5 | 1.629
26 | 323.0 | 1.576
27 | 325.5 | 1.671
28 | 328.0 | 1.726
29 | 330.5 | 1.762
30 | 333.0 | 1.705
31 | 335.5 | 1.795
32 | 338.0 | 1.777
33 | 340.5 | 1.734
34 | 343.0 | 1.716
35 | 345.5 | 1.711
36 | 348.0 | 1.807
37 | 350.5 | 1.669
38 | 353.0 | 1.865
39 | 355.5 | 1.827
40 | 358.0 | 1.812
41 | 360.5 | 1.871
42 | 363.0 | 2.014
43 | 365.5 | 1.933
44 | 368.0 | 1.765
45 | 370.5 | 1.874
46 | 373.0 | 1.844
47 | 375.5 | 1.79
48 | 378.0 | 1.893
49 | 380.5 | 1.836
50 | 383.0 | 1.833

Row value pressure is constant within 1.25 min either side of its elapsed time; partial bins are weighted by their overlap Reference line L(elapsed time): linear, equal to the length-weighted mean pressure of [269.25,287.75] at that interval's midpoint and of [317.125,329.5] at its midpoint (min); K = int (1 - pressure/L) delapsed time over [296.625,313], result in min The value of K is -4.7 min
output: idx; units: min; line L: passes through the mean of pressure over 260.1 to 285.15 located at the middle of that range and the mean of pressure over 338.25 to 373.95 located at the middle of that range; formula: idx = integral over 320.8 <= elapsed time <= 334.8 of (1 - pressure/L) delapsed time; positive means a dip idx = -0.9 min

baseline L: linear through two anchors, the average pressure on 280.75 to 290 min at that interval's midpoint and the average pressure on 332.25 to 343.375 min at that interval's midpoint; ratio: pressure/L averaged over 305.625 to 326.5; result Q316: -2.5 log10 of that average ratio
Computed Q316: -0.13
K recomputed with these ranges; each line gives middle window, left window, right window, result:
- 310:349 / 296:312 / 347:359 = 1.9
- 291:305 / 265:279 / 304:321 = -1.6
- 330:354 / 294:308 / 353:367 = 1.2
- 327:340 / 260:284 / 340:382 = -1.1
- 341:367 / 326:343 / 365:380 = -0.3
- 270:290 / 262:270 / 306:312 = 5.8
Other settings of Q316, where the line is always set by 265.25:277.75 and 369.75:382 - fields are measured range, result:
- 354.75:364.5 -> -0.090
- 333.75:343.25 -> -0.107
